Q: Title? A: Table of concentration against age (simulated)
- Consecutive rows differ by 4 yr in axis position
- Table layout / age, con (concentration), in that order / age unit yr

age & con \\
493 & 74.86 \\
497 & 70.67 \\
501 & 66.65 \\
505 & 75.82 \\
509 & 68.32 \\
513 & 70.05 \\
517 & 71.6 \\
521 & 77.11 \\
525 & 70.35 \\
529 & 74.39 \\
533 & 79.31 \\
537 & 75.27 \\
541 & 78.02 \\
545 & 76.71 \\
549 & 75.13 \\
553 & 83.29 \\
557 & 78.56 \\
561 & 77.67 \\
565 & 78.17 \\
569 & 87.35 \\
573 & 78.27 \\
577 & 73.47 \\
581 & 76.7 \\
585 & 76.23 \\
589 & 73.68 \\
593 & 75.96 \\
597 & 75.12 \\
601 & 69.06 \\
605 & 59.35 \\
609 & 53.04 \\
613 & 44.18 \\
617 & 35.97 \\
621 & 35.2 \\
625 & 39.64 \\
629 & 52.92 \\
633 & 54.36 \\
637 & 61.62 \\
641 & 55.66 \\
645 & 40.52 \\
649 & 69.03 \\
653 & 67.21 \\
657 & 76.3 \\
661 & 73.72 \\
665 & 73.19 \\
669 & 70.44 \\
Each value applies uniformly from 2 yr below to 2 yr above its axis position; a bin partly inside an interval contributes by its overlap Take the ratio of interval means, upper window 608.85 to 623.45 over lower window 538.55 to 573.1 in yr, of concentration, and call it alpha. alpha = 0.5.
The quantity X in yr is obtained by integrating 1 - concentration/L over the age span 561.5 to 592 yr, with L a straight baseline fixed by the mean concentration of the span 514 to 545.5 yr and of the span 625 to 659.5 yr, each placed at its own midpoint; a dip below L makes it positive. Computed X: -4.2 yr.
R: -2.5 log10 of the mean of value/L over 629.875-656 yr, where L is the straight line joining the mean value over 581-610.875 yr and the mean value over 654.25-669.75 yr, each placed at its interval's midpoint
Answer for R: 0.23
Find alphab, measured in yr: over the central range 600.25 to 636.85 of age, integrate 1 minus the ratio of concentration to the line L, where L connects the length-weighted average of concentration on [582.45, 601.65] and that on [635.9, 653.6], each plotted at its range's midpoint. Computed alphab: 9.3 yr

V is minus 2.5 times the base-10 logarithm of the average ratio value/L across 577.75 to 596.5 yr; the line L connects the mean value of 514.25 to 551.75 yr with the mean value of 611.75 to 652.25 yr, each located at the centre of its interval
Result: -0.23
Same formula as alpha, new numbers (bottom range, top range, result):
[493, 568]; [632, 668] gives 0.85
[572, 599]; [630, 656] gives 0.78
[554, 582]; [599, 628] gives 0.61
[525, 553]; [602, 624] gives 0.61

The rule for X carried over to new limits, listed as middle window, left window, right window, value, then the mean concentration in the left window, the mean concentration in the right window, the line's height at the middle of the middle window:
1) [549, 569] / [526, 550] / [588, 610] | -1.73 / 76.3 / 68.1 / 73.5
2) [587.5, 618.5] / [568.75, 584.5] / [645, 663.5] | 5.71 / 77.8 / 68.3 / 74.5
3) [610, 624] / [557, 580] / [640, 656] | 5.74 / 78.8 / 59.4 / 67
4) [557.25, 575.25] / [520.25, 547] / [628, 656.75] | -2.40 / 75.8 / 58.6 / 70.7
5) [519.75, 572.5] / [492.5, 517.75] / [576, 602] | -3.71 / 70.9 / 74.6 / 72.7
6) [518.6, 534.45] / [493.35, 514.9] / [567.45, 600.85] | -0.61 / 70.7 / 76.5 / 72.3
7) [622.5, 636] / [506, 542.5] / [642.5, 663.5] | 3.52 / 73.8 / 65.3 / 66.9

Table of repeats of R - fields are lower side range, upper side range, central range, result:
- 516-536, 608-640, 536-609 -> -0.22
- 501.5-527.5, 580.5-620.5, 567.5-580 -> -0.21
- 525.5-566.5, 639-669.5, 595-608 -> 0.07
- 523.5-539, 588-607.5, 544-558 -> -0.07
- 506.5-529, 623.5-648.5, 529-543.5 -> -0.12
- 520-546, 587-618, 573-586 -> -0.15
